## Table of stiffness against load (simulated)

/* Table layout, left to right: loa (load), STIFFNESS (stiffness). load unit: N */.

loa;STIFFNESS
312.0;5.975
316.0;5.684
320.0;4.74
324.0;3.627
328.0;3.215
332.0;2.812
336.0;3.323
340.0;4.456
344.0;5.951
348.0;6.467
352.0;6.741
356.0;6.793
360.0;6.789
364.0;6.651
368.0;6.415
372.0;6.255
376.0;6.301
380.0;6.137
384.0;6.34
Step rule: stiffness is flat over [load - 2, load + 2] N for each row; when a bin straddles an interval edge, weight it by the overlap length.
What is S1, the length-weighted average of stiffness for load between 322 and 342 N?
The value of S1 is 3.49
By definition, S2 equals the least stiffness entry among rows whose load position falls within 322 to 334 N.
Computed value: 2.812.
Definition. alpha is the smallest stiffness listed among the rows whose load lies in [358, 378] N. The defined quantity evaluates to 6.255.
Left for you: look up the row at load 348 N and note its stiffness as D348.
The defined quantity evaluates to 6.467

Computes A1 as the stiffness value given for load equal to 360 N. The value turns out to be 6.789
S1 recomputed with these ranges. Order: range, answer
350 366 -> 6.74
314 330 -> 4.32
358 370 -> 6.62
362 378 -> 6.41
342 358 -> 6.49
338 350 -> 5.62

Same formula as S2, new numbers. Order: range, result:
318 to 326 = 3.627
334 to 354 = 3.323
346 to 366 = 6.467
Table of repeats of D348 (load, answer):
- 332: 2.812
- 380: 6.137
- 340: 4.456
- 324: 3.627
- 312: 5.975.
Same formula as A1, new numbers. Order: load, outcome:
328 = 3.215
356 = 6.793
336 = 3.323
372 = 6.255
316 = 5.684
